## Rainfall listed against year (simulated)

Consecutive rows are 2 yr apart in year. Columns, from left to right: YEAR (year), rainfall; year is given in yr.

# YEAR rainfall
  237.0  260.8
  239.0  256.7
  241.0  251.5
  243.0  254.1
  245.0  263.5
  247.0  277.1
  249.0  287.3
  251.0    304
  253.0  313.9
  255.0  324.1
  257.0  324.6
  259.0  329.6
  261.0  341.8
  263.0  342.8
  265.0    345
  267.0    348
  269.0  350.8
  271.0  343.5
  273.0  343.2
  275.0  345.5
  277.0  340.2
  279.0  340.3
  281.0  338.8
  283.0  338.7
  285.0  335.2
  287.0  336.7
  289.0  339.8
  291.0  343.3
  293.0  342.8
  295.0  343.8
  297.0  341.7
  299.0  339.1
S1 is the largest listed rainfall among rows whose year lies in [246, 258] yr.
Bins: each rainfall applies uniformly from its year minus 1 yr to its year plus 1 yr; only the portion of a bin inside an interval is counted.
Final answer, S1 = 324.6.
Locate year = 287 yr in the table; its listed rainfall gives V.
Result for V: 336.7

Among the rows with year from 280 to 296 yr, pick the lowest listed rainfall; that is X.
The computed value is 335.2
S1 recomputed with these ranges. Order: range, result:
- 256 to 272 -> 350.8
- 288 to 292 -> 343.3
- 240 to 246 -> 263.5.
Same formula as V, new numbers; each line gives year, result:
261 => 341.8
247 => 277.1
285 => 335.2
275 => 345.5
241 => 251.5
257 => 324.6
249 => 287.3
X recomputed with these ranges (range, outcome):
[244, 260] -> 263.5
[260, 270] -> 341.8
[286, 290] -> 336.7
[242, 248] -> 254.1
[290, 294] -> 342.8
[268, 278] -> 340.2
